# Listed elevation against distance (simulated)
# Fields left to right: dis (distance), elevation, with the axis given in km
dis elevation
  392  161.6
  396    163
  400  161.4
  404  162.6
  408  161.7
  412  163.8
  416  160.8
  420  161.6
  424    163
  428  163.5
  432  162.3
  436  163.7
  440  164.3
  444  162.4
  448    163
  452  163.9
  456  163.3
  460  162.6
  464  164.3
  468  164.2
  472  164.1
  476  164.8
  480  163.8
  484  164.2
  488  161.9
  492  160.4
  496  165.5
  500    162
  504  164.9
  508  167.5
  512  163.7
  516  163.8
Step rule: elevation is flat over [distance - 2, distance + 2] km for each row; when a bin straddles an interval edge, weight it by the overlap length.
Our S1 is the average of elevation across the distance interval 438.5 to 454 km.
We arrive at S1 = 163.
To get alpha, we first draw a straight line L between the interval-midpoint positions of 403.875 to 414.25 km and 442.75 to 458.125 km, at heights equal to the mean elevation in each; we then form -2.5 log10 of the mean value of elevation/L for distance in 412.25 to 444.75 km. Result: 0.00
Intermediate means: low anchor 163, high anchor 163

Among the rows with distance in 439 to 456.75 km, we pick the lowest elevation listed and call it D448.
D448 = 162.4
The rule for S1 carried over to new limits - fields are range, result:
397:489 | 163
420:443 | 163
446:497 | 164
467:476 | 164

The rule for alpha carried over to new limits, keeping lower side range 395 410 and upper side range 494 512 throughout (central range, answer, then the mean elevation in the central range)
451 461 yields 0.00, 163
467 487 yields 0.00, 164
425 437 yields 0.00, 163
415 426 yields 0.00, 162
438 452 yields 0.00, 163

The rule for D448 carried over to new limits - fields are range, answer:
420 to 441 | 161.6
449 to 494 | 160.4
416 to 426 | 160.8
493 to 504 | 162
